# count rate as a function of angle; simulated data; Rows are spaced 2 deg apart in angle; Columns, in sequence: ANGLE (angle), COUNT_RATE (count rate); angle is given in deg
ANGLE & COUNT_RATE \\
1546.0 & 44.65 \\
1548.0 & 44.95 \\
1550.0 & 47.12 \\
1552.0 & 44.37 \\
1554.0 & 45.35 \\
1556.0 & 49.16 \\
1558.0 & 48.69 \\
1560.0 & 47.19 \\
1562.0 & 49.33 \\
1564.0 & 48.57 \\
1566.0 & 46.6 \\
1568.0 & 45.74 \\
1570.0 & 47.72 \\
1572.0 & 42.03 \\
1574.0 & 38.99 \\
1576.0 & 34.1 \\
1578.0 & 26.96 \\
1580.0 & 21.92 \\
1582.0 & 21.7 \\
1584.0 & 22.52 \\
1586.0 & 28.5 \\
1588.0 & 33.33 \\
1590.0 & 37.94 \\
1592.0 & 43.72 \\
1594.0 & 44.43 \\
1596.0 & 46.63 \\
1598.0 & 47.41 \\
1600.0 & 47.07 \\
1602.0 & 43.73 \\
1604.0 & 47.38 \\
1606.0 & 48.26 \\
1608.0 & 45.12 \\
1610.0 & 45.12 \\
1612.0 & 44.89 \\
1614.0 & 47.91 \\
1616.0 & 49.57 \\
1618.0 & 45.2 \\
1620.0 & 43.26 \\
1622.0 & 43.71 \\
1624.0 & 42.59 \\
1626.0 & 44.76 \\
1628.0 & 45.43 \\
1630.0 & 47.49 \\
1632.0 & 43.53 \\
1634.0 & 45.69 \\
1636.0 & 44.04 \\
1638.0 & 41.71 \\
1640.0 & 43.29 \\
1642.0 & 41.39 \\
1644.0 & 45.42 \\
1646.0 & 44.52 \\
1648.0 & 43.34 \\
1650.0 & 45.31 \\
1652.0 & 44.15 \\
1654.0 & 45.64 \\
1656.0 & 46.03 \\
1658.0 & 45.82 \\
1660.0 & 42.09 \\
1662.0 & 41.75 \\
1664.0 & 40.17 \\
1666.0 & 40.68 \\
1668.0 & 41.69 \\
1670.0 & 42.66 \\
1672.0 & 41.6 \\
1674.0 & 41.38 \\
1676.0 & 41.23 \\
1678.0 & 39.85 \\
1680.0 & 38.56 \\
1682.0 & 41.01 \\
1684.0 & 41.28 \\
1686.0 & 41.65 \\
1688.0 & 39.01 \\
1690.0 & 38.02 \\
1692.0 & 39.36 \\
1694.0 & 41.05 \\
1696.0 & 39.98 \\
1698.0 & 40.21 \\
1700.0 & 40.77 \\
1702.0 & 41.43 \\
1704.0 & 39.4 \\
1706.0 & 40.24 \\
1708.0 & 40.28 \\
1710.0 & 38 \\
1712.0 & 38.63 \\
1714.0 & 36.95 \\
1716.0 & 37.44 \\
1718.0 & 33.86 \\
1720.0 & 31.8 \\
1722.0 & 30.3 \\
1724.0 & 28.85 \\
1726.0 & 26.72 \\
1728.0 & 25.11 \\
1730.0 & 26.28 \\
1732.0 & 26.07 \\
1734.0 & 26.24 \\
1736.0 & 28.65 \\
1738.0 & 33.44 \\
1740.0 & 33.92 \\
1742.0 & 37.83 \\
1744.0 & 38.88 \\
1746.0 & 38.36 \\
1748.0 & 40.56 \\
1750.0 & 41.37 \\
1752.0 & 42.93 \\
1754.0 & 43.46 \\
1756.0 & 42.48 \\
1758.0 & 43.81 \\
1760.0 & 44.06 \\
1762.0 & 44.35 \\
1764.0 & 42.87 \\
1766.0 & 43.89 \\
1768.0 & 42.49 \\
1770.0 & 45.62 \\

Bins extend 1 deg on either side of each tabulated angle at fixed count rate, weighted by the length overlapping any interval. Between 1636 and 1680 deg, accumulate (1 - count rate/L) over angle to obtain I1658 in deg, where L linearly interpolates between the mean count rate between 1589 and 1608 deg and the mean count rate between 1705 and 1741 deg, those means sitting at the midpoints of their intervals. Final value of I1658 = -4.20 deg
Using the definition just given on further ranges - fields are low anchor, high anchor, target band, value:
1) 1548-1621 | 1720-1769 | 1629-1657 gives -3.06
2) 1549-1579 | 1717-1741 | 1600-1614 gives -2.00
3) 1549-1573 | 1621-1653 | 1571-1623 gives 6.20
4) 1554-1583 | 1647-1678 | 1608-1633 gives -2.02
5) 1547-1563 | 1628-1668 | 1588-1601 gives 0.56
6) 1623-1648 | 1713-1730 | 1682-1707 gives -3.62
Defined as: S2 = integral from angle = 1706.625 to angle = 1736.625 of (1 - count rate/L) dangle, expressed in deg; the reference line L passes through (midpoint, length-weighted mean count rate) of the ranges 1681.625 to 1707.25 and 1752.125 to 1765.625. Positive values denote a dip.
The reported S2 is 7.0 deg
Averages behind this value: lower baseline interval 40.2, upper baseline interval 43.5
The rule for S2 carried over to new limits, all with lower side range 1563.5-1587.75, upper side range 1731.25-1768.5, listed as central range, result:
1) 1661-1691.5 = -2.8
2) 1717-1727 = 2.1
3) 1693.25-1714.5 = -1.1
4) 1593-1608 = -4.5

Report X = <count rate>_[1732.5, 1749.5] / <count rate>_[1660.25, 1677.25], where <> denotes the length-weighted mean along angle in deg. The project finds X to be 0.84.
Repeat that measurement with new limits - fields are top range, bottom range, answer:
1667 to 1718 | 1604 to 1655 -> 0.89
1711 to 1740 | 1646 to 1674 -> 0.72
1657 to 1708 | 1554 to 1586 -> 1.04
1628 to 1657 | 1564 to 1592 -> 1.26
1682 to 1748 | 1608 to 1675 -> 0.81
